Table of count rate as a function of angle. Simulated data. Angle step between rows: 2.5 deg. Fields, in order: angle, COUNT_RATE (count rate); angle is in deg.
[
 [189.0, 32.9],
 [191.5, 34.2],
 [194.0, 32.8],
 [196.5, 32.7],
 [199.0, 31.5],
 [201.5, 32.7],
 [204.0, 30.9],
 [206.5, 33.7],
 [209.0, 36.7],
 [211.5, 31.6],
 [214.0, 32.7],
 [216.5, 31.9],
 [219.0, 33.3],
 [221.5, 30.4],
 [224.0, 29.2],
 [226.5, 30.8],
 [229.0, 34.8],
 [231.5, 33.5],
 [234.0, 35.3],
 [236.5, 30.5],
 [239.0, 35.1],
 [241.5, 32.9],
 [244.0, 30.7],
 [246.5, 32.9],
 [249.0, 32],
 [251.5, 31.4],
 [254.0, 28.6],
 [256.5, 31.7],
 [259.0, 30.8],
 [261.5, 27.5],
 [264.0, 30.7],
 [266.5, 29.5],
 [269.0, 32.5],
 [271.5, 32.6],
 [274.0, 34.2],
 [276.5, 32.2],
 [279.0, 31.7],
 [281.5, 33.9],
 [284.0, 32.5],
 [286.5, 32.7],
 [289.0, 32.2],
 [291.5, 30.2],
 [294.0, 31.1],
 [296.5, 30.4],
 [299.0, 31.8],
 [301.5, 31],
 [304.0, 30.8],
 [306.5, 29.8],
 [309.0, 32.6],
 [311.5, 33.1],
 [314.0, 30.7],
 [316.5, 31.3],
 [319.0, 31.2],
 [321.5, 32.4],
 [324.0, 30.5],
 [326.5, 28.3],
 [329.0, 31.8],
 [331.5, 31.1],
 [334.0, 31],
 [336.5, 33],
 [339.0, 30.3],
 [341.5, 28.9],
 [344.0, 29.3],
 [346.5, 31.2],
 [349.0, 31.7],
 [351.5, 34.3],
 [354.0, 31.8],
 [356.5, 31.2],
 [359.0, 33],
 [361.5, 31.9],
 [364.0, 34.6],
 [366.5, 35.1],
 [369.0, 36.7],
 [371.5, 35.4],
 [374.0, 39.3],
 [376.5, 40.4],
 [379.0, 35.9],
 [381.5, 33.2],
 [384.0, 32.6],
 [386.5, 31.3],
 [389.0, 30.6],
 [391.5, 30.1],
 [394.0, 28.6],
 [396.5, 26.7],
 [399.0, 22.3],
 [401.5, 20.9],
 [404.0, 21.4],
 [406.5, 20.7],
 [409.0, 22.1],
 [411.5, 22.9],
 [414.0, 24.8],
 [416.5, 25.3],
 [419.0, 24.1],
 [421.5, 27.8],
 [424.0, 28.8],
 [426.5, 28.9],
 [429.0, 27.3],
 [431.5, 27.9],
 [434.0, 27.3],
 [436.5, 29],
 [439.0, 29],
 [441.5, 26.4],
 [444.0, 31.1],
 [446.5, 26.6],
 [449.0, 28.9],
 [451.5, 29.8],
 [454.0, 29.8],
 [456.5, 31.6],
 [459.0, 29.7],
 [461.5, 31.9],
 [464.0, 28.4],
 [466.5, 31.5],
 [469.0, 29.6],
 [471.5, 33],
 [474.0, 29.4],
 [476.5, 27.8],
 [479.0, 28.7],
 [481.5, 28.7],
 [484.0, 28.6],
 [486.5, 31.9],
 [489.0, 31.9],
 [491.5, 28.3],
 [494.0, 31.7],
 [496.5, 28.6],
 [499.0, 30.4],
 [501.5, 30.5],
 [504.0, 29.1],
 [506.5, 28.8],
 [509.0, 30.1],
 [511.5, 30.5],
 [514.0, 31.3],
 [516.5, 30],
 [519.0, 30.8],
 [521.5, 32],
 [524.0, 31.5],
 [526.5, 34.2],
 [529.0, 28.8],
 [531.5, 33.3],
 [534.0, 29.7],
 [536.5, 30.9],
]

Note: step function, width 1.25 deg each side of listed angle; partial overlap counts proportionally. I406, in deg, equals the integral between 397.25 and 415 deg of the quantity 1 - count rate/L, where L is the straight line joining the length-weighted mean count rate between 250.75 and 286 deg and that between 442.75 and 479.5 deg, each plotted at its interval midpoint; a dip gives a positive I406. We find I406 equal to 4.7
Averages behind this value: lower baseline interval 31.4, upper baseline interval 29.9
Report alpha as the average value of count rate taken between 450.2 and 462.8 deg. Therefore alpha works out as 30.5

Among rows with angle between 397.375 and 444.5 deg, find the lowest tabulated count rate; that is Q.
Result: 20.7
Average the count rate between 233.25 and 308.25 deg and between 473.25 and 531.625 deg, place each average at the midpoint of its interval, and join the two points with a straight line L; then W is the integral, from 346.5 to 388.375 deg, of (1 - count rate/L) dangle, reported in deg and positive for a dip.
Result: -4.2 deg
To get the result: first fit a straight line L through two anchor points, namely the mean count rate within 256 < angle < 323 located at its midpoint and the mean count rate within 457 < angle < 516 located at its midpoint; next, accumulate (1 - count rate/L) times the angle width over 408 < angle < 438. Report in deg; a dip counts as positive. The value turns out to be 4.0 deg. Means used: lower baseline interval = 31.5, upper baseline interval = 30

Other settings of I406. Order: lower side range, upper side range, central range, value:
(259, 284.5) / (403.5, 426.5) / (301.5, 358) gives -4.79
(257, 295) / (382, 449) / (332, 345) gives -0.48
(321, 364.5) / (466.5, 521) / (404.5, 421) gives 3.93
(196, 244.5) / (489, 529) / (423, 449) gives 2.32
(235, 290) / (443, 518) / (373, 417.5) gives 3.54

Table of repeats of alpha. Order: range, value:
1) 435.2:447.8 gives 28.4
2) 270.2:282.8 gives 32.9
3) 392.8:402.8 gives 24.6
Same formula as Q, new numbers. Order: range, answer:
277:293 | 30.2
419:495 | 24.1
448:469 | 28.4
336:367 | 28.9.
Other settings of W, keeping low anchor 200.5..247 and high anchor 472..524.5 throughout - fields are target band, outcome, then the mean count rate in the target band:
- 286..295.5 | 0.2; 31.4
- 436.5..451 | 1.0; 28.5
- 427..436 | 0.9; 27.7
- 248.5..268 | 1.2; 30.2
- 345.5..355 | -0.3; 32.3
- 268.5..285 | -0.4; 32.8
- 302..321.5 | 0.2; 31.4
